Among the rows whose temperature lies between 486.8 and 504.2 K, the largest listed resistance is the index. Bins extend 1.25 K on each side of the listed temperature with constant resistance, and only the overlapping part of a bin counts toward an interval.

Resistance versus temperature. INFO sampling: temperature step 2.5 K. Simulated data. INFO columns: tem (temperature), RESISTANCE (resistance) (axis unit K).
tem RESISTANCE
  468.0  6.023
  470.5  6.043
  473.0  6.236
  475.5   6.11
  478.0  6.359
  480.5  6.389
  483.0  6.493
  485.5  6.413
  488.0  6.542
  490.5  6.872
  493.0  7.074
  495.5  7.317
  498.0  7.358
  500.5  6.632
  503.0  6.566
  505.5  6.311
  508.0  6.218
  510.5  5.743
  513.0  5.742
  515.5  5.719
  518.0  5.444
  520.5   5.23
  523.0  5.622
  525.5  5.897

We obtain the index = 7.358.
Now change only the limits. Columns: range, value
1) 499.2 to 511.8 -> 6.632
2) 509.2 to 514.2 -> 5.743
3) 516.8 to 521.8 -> 5.444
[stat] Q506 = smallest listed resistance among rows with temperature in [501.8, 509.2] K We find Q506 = 6.218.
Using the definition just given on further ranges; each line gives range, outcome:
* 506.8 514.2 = 5.742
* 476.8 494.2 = 6.359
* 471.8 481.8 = 6.11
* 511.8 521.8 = 5.23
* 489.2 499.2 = 6.872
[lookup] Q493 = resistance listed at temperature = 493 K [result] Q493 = 7.074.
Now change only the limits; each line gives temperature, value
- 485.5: 6.413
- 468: 6.023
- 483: 6.493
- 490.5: 6.872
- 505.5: 6.311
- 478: 6.359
